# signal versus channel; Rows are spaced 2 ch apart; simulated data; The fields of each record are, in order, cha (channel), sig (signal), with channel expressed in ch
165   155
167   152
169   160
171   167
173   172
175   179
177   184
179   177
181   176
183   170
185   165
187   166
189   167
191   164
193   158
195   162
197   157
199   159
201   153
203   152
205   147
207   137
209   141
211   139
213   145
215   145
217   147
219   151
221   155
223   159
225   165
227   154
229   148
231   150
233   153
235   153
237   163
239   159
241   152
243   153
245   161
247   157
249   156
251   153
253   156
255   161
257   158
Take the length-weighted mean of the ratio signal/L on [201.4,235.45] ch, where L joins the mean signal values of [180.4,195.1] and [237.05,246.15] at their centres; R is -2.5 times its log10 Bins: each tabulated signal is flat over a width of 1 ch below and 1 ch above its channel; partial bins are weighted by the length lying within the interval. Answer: 0.08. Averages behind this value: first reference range 166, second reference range 157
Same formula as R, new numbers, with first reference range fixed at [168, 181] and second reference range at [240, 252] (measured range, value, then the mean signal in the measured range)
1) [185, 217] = 0.09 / 153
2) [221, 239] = 0.02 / 156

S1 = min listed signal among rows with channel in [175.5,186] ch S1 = 165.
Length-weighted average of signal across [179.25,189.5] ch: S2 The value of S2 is 169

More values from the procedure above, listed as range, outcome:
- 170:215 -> 160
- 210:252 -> 153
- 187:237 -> 153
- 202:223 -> 147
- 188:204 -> 159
